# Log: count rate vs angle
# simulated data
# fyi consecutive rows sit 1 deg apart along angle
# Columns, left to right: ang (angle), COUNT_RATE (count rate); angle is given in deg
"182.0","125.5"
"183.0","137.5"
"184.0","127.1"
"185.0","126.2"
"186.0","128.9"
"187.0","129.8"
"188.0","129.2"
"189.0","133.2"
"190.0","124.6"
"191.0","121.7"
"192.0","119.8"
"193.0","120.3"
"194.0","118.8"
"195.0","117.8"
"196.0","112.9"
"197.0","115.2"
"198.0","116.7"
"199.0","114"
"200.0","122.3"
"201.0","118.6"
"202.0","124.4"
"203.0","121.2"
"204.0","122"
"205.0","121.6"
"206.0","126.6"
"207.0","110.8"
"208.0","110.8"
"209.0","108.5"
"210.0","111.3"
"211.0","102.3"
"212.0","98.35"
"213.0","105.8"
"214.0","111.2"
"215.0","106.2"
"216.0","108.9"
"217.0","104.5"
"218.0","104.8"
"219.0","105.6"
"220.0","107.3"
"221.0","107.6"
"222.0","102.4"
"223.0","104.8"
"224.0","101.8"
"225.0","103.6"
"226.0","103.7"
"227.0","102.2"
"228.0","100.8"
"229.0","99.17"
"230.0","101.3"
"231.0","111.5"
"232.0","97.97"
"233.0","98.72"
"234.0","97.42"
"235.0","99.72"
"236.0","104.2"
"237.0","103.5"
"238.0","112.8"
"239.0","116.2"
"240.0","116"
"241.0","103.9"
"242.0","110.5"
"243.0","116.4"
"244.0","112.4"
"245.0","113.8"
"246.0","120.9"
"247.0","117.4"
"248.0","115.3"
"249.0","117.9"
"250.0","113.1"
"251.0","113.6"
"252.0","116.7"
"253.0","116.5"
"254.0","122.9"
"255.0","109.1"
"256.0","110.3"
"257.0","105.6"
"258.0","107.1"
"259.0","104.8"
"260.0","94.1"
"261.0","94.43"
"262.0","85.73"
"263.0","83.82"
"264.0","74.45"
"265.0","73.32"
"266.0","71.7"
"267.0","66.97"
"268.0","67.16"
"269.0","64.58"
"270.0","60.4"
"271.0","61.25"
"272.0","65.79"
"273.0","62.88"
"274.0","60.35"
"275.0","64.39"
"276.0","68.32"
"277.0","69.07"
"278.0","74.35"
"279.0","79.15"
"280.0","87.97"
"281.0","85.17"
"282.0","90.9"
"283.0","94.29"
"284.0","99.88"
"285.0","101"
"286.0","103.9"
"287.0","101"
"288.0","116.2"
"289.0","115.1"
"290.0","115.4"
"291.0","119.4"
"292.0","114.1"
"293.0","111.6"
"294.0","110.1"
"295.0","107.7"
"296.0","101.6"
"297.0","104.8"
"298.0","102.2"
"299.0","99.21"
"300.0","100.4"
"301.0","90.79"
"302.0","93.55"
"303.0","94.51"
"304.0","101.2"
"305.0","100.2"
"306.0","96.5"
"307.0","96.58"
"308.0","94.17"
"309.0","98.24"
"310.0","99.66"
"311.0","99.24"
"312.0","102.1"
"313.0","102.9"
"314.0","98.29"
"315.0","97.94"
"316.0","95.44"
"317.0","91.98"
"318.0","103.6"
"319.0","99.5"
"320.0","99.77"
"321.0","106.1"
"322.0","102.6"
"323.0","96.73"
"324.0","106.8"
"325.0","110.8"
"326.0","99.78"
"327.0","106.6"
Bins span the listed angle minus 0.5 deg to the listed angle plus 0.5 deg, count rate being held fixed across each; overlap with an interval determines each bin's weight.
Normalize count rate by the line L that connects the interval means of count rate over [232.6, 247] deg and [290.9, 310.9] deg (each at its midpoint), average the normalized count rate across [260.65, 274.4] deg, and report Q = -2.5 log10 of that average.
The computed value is 0.44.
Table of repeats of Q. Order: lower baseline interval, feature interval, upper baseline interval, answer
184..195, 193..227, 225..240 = 0.04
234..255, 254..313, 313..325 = 0.15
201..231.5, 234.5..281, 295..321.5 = 0.11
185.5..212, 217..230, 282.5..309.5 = 0.11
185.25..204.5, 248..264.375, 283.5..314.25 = 0.06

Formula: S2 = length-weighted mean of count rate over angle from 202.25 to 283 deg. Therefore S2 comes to 99.1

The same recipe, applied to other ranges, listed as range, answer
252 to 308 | 92.5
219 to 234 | 103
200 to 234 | 108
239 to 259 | 113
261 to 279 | 70.1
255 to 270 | 85.9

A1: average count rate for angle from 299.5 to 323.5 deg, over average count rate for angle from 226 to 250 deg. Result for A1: 0.9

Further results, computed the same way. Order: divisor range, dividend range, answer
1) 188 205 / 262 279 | 0.57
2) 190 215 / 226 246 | 0.92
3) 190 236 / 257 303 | 0.81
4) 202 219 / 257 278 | 0.68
